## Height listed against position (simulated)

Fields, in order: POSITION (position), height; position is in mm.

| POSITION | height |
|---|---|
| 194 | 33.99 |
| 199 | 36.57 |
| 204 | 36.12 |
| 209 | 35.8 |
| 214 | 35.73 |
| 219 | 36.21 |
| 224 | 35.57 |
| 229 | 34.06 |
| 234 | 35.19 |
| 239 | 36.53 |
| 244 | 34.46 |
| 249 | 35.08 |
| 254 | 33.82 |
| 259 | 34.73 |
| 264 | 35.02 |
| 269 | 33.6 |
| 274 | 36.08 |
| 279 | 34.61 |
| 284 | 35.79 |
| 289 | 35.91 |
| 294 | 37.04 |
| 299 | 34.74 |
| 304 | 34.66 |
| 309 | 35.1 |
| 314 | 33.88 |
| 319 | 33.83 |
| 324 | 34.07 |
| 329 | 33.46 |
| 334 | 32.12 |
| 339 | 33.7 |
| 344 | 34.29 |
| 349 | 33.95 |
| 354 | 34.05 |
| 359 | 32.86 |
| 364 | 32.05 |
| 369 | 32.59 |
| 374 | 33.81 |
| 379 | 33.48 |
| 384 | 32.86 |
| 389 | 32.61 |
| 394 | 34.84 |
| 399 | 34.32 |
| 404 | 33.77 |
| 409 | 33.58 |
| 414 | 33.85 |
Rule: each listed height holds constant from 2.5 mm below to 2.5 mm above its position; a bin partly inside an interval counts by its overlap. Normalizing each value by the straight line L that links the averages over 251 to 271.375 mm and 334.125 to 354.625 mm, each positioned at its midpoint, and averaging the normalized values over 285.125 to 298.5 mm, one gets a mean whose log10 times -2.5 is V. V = -0.06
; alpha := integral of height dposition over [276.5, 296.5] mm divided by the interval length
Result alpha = 35.8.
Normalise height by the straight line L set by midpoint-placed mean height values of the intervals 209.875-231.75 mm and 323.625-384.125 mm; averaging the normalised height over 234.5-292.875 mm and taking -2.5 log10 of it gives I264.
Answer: -0.011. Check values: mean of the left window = 35.4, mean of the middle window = 35.1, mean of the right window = 33.3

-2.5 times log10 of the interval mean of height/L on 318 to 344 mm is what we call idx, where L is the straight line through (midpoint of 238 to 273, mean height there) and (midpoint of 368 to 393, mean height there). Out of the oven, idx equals 0.01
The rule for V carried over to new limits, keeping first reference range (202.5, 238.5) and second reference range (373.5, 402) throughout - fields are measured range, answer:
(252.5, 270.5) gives 0.023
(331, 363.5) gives 0.023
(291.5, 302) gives -0.035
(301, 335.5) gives 0.016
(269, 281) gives -0.002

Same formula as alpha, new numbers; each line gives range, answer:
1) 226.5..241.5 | 35.3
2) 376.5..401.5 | 33.6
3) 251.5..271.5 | 34.3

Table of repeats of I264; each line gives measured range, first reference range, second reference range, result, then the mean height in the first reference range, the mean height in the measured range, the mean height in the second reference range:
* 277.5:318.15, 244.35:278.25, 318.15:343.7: -0.03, 34.7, 35.2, 33.5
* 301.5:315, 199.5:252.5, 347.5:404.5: -0.01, 35.5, 34.6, 33.4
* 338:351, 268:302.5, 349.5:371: -0.02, 35.5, 34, 33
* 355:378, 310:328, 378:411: 0.03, 34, 32.9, 33.6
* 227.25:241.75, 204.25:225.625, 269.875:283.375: 0.01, 35.9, 35.3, 35.2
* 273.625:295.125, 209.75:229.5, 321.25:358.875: -0.04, 35.6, 35.8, 33.6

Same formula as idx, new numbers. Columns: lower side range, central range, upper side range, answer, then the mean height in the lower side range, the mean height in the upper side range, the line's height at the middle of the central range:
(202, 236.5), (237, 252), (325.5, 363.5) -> -0.005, 35.5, 33.4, 35.1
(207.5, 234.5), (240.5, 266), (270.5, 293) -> 0.026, 35.4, 35.6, 35.5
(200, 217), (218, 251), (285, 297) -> 0.025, 36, 36.3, 36.1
